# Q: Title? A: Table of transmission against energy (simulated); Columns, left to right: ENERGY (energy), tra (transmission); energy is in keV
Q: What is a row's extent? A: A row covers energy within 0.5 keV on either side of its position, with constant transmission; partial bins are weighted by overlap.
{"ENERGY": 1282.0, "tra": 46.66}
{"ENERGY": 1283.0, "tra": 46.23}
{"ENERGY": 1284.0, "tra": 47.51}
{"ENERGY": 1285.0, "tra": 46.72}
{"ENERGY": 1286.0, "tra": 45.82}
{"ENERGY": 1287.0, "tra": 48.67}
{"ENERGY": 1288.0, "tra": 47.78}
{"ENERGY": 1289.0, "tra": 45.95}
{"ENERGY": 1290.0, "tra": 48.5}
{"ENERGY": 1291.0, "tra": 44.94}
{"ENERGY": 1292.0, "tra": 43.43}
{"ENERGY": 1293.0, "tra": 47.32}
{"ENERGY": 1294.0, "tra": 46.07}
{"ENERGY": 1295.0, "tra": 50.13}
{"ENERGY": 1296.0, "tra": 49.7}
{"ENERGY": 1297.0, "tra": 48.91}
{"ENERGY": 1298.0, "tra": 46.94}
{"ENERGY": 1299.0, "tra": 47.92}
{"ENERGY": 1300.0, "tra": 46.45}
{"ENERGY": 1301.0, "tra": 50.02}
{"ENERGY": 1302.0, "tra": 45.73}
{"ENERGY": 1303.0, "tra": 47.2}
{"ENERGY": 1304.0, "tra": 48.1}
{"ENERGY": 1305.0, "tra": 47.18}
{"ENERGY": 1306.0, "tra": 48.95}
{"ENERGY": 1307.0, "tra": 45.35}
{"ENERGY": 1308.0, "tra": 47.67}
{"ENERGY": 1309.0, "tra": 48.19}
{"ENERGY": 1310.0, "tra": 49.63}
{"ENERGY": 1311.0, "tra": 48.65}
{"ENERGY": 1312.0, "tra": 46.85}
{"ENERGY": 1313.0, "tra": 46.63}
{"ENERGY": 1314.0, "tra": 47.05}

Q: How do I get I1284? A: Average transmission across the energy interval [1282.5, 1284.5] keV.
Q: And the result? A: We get 46.9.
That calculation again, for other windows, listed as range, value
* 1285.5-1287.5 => 47.2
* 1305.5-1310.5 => 48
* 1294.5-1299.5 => 48.7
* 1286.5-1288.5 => 48.2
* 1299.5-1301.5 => 48.2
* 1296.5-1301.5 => 48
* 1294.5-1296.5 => 49.9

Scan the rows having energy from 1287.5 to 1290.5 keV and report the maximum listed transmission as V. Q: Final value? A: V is 48.5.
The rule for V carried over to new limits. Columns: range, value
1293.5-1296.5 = 50.13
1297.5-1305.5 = 50.02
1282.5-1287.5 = 48.67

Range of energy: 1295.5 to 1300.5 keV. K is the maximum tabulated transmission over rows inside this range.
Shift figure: 49.7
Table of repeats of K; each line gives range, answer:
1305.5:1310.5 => 49.63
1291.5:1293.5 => 47.32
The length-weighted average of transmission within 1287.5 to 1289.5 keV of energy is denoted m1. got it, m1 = 46.9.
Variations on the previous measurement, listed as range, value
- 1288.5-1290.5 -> 47.2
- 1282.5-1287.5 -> 47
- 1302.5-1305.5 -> 47.5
